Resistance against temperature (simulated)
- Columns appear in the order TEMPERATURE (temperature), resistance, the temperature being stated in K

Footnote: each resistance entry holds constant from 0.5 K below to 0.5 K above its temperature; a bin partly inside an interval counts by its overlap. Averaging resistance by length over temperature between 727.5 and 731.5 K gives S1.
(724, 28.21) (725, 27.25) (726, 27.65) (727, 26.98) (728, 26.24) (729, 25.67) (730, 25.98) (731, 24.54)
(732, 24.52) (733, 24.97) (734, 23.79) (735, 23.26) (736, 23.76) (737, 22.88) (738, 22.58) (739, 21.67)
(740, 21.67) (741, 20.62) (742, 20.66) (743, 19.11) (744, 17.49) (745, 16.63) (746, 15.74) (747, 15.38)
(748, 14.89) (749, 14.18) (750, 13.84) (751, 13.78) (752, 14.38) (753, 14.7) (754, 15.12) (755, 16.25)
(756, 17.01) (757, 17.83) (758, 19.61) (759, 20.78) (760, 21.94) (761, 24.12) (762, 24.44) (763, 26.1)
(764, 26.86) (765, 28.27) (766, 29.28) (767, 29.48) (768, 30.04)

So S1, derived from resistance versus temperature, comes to 25.6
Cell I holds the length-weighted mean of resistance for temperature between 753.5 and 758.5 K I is 17.2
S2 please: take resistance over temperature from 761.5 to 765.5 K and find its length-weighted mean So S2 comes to 26.4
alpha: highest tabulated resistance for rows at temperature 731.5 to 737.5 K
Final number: 24.97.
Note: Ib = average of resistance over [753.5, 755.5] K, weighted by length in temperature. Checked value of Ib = 15.7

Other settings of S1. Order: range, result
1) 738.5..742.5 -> 21.2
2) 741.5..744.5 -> 19.1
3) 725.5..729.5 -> 26.6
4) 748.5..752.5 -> 14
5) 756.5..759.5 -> 19.4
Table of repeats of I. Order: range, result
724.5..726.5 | 27.4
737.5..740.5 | 22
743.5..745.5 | 17.1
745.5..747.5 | 15.6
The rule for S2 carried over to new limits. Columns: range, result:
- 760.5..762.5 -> 24.3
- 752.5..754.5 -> 14.9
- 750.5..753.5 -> 14.3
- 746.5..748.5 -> 15.1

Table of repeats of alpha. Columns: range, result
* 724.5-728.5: 27.65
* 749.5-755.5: 16.25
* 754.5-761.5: 24.12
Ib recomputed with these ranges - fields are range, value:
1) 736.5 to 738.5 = 22.7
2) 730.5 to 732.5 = 24.5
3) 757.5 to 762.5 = 22.2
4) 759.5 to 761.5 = 23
